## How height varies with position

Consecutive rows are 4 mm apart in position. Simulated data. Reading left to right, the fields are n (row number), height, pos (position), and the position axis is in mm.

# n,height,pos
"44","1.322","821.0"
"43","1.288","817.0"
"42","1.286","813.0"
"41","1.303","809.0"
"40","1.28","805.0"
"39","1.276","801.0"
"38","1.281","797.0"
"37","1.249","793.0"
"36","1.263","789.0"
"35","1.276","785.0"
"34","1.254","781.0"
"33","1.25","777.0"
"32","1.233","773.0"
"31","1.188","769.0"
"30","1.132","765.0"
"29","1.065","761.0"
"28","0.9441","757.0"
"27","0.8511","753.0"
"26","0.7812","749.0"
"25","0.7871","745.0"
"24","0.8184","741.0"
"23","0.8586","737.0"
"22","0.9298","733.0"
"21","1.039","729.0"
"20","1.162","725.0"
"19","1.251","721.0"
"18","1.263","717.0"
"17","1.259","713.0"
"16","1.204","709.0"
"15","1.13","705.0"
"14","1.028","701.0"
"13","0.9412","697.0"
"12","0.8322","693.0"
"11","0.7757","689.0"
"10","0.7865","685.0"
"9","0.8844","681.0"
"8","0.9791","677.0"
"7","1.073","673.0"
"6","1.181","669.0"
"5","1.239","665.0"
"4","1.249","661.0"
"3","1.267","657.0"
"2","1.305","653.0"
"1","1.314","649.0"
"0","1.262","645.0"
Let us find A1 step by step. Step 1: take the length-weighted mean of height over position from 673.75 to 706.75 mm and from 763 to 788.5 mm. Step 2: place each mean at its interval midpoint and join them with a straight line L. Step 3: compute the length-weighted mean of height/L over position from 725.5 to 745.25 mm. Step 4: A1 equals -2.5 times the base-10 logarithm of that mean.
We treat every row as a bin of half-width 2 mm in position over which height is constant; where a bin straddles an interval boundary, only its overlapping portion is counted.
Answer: 0.18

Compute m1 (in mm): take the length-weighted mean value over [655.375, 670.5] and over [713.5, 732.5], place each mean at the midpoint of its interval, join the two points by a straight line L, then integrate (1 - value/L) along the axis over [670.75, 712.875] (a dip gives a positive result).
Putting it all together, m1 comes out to 7.80 mm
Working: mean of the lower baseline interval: 1.23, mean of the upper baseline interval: 1.17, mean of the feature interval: 0.978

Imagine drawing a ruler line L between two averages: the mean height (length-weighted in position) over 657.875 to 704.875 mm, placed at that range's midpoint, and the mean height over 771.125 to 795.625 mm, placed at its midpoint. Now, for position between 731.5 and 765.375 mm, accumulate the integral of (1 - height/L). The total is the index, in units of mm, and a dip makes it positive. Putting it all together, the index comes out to 7.97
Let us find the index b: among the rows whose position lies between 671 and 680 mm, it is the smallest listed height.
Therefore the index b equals 0.9791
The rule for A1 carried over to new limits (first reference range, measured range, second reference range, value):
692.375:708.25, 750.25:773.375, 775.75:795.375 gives 0.141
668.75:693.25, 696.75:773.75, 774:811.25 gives 0.040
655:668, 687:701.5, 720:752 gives 0.251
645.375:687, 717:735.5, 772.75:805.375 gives 0.084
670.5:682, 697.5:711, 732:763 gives -0.161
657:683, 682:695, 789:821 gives 0.375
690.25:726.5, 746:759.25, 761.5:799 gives 0.351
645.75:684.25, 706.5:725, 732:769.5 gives -0.206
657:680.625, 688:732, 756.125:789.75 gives 0.069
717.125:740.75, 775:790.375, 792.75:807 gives -0.036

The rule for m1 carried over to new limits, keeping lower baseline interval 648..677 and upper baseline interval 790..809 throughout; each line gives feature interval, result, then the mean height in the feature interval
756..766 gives 1.7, 1.05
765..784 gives 0.6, 1.22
